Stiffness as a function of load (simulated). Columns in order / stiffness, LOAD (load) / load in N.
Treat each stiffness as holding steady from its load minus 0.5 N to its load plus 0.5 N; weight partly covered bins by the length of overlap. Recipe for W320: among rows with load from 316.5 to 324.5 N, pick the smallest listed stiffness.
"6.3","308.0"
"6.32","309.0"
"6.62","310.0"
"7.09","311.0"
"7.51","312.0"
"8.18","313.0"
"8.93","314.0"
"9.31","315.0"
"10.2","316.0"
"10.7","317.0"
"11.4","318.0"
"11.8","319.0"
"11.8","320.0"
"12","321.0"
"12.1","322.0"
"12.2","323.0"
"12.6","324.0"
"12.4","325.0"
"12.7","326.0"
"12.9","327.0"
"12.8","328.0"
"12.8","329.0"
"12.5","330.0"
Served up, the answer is 10.7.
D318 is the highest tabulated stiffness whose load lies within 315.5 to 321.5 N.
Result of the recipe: 12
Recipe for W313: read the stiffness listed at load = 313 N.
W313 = 8.18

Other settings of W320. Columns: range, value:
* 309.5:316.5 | 6.62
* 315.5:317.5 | 10.2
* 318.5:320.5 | 11.8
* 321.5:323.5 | 12.1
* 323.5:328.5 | 12.4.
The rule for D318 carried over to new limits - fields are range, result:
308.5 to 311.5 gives 7.09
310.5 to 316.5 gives 10.2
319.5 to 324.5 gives 12.6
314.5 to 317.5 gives 10.7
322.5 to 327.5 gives 12.9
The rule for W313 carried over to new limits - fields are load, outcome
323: 12.2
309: 6.32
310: 6.62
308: 6.3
